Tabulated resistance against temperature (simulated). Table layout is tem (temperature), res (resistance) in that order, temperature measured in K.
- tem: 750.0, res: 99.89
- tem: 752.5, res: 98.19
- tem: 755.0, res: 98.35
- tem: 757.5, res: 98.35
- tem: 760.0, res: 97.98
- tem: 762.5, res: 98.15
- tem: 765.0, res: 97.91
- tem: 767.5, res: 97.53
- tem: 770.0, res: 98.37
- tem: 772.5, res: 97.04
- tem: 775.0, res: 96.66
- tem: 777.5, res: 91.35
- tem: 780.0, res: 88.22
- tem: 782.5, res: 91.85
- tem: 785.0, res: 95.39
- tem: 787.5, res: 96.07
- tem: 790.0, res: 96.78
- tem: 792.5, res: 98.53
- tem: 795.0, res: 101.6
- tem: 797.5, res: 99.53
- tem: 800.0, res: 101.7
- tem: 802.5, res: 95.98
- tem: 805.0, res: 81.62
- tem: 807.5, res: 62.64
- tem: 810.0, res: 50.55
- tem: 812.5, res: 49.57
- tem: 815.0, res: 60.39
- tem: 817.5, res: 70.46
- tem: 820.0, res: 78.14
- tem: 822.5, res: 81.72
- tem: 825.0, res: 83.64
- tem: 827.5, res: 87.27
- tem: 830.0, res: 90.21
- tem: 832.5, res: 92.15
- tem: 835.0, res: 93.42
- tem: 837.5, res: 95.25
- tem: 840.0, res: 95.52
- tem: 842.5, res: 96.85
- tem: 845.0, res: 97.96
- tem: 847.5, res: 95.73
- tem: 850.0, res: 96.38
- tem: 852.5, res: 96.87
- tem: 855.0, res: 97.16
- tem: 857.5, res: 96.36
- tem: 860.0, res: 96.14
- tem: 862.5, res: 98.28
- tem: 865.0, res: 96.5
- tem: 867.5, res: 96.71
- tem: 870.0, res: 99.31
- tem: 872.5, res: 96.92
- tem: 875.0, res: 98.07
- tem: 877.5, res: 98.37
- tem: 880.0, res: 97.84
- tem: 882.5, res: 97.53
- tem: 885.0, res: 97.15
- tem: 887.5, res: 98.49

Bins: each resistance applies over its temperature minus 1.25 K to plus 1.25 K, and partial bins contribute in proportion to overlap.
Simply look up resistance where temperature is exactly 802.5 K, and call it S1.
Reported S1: 95.98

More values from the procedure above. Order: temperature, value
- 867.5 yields 96.71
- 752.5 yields 98.19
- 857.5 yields 96.36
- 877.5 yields 98.37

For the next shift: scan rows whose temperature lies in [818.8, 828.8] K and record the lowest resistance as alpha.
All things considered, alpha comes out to 78.14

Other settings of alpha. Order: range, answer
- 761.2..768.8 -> 97.53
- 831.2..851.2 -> 92.15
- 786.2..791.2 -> 96.07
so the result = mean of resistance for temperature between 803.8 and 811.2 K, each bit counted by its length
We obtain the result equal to 64.9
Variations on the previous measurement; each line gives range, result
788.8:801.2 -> 99.6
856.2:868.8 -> 96.8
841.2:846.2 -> 97.4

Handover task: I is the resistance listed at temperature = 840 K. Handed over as 95.52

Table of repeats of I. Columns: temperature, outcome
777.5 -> 91.35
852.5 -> 96.87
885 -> 97.15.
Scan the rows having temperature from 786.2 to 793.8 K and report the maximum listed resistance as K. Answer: 98.53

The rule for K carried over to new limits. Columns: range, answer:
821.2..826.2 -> 83.64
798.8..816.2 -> 101.7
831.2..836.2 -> 93.42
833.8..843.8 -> 96.85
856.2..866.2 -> 98.28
